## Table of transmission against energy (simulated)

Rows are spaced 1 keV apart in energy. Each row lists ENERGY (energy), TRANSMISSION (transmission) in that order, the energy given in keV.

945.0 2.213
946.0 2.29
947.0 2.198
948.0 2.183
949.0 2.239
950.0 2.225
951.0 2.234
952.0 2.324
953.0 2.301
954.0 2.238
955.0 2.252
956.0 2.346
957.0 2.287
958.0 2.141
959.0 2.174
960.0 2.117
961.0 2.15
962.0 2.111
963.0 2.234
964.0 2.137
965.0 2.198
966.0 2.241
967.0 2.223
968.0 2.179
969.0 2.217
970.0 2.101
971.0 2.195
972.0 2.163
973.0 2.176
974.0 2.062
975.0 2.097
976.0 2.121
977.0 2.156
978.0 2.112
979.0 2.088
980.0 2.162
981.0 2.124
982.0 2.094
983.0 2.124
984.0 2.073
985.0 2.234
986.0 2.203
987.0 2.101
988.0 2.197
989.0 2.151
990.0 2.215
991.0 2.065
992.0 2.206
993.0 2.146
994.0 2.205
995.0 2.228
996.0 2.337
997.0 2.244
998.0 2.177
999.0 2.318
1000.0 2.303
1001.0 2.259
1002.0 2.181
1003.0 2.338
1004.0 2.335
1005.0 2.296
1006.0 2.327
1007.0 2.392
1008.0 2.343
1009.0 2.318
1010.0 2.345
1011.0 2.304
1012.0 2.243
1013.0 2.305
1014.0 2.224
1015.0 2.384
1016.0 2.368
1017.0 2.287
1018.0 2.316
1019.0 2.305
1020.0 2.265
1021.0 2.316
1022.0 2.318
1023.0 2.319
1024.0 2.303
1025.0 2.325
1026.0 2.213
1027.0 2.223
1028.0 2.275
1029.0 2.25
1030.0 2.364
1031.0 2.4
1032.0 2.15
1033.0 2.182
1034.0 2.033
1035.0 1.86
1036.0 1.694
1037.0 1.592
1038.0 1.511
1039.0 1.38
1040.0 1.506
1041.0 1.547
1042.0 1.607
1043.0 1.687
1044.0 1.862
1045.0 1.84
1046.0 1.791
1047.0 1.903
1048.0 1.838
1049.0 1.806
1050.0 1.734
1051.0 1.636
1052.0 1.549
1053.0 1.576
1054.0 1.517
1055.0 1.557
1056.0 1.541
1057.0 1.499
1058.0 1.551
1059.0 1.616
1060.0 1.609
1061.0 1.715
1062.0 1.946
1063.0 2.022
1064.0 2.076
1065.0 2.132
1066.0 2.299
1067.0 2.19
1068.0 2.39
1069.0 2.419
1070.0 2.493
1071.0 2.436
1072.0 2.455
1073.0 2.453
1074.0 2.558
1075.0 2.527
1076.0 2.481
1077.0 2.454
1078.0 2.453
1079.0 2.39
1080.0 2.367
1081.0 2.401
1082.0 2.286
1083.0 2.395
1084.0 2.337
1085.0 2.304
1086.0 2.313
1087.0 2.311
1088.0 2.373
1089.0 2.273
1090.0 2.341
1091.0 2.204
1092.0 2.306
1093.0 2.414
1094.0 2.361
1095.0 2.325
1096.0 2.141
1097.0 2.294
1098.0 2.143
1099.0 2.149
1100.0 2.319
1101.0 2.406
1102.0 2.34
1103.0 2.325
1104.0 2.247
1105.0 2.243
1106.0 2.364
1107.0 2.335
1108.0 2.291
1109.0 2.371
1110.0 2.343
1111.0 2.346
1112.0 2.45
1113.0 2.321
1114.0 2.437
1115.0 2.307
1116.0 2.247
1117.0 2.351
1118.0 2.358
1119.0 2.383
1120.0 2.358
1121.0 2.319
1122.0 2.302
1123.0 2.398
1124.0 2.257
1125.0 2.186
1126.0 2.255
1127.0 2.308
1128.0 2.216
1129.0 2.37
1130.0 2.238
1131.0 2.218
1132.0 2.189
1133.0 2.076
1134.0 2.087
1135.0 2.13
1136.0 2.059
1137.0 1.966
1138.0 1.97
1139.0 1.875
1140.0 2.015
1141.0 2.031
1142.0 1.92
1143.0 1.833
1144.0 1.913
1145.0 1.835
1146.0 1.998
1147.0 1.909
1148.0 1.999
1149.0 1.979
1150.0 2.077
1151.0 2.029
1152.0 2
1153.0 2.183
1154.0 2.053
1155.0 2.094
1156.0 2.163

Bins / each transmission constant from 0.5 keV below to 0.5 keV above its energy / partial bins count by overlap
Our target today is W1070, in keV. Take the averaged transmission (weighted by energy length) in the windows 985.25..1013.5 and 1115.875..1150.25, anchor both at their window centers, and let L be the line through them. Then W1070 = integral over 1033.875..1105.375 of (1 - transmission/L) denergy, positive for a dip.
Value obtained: 4.0 keV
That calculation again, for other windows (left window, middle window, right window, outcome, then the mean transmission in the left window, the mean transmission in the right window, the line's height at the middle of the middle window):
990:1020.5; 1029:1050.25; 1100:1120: 4.3 keV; 2.28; 2.34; 2.3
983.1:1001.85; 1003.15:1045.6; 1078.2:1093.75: 2.3 keV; 2.2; 2.34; 2.25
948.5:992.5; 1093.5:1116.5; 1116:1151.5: -1.9 keV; 2.18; 2.13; 2.14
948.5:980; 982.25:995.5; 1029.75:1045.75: -0.6 keV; 2.19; 1.82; 2.06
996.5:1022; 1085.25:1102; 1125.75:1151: -1.2 keV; 2.3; 2.06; 2.14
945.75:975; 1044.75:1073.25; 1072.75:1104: 4.9 keV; 2.2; 2.34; 2.31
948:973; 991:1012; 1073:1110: -0.2 keV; 2.21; 2.34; 2.25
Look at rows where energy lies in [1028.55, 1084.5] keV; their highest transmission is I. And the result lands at 2.558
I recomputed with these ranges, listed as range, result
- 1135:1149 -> 2.13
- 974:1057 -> 2.4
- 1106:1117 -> 2.45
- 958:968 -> 2.241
